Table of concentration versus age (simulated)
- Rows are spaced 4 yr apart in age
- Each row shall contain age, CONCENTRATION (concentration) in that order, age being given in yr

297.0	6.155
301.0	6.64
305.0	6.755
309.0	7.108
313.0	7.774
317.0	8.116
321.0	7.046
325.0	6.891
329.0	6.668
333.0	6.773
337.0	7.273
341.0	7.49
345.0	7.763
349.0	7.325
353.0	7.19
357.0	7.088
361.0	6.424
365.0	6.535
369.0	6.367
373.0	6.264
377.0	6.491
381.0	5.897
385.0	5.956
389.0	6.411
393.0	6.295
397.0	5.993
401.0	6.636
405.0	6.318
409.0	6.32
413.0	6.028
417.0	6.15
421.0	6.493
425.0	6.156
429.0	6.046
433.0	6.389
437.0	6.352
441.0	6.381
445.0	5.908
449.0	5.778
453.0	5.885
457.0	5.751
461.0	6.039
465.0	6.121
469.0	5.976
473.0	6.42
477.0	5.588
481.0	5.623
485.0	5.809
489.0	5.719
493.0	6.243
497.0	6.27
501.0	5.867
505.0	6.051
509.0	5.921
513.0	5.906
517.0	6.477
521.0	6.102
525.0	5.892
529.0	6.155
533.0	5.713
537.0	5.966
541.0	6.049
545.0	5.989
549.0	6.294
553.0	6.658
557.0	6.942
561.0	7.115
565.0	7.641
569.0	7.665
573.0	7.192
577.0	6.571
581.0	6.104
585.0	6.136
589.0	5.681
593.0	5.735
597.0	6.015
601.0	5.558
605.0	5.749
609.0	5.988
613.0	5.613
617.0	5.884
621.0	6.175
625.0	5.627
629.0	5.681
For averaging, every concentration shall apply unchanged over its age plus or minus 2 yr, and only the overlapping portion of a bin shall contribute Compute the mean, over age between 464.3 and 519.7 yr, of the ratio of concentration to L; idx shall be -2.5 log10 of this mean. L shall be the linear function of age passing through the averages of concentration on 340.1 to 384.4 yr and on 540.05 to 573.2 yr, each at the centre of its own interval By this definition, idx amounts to 0.14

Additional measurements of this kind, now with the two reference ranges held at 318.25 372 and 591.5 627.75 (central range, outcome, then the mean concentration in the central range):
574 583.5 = -0.08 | 6.42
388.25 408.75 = 0.07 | 6.32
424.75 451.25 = 0.07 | 6.14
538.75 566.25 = -0.10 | 6.64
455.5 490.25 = 0.09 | 5.9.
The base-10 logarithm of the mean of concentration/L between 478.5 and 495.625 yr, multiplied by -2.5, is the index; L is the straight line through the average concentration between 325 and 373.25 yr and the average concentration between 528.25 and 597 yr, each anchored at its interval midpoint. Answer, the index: 0.13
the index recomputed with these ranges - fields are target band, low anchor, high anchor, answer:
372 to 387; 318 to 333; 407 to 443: 0.073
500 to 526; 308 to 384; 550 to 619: 0.086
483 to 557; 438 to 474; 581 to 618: -0.026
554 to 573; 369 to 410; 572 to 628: -0.207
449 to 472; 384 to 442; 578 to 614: 0.036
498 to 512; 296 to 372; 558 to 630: 0.095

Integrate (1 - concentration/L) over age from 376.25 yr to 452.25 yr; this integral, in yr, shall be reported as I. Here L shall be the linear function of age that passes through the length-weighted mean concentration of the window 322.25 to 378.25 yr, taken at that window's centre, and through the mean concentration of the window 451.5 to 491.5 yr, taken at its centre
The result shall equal 2.0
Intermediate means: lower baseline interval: 6.9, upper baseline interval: 5.9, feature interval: 6.2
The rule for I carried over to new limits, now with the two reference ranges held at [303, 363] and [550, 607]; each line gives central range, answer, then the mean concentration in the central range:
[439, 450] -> 1.3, 6.04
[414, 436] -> 2.1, 6.24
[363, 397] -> 3.8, 6.26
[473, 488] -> 2.2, 5.78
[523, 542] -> 1.9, 5.95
